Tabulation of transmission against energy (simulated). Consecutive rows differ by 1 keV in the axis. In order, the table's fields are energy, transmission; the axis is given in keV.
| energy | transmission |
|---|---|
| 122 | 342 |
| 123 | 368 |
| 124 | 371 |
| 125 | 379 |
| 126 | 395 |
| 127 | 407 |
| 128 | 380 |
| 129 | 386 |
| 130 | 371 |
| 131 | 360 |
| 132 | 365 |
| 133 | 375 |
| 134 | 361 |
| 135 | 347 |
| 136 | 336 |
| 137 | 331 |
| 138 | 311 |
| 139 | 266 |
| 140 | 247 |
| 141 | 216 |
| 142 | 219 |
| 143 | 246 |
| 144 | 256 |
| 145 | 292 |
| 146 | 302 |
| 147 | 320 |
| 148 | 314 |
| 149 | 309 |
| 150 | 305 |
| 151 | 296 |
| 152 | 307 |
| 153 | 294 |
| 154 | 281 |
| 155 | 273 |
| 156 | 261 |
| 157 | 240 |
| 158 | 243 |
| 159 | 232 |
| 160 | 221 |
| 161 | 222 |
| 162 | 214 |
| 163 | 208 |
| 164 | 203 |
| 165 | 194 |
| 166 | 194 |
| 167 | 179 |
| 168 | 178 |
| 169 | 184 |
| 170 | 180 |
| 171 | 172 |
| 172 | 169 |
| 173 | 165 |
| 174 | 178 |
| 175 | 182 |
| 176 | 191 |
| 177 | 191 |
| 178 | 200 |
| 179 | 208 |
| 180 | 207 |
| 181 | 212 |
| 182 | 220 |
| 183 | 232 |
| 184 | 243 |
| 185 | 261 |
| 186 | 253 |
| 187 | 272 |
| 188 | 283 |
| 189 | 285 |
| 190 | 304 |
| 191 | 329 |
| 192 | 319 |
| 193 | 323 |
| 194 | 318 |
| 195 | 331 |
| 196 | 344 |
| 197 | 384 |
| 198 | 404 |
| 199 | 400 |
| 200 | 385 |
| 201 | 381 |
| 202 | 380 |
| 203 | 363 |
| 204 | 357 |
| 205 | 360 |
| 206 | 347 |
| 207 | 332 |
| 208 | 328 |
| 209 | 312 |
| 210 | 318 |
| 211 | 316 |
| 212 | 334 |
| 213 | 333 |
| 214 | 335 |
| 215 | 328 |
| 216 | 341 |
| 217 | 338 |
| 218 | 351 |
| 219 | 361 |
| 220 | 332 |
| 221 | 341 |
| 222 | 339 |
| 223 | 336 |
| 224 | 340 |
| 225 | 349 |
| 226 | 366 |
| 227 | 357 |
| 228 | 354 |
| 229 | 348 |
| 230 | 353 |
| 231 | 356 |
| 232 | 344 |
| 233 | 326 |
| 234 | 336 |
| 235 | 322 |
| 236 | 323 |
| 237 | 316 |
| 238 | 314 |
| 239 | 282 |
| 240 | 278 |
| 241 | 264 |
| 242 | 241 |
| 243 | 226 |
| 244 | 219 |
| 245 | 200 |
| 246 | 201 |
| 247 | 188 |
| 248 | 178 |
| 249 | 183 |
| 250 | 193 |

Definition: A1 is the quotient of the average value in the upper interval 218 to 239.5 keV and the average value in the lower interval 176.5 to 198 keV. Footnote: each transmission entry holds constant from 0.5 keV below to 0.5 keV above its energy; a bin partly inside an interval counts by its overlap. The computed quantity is 1.23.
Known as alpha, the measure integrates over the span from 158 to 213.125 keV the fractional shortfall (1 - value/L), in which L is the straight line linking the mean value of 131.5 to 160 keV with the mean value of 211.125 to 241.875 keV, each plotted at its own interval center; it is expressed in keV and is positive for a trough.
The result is 7.62 keV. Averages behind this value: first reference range 290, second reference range 332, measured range 269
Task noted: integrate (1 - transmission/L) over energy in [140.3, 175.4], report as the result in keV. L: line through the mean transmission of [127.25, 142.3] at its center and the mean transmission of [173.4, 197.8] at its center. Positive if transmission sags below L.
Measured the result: 7.5 keV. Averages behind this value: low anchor 328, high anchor 263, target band 236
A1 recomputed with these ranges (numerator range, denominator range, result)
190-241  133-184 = 1.40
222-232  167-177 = 1.96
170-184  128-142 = 0.60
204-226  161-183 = 1.75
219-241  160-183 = 1.71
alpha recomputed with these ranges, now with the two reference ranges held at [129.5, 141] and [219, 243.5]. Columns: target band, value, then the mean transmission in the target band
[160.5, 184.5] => 9.5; 197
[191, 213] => -1.6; 348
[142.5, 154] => 1.2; 294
